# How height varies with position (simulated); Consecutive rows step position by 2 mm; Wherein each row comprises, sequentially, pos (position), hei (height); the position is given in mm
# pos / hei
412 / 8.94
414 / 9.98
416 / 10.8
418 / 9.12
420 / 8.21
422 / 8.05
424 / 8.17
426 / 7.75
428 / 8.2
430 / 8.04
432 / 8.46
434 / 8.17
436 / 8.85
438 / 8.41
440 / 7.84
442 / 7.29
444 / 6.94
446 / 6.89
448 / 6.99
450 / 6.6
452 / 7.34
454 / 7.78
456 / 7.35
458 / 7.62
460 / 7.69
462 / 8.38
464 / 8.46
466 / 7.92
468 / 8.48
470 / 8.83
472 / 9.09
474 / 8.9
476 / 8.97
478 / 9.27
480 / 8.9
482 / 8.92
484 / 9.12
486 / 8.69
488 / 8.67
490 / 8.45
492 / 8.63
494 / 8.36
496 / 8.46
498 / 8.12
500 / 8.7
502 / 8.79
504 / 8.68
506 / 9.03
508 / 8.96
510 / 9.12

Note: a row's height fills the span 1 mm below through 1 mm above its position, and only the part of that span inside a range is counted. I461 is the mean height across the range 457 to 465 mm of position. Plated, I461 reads 8.04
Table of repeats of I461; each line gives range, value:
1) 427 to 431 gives 8.12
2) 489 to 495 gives 8.48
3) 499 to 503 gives 8.74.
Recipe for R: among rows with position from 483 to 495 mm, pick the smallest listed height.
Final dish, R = 8.36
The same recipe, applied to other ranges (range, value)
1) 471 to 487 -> 8.69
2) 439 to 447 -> 6.89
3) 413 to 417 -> 9.98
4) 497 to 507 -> 8.12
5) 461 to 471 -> 7.92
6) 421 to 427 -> 7.75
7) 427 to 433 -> 8.04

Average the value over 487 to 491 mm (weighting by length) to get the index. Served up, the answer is 8.56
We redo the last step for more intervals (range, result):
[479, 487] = 8.91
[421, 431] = 8.04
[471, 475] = 9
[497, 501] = 8.41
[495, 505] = 8.55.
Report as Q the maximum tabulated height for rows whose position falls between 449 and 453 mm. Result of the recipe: 7.34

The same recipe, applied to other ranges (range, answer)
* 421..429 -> 8.2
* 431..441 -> 8.85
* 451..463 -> 8.38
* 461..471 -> 8.83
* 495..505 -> 8.79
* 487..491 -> 8.67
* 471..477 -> 9.09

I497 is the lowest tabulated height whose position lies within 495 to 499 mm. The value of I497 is 8.12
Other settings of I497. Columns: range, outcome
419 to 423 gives 8.05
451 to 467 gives 7.34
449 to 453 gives 6.6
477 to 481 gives 8.9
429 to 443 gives 7.29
